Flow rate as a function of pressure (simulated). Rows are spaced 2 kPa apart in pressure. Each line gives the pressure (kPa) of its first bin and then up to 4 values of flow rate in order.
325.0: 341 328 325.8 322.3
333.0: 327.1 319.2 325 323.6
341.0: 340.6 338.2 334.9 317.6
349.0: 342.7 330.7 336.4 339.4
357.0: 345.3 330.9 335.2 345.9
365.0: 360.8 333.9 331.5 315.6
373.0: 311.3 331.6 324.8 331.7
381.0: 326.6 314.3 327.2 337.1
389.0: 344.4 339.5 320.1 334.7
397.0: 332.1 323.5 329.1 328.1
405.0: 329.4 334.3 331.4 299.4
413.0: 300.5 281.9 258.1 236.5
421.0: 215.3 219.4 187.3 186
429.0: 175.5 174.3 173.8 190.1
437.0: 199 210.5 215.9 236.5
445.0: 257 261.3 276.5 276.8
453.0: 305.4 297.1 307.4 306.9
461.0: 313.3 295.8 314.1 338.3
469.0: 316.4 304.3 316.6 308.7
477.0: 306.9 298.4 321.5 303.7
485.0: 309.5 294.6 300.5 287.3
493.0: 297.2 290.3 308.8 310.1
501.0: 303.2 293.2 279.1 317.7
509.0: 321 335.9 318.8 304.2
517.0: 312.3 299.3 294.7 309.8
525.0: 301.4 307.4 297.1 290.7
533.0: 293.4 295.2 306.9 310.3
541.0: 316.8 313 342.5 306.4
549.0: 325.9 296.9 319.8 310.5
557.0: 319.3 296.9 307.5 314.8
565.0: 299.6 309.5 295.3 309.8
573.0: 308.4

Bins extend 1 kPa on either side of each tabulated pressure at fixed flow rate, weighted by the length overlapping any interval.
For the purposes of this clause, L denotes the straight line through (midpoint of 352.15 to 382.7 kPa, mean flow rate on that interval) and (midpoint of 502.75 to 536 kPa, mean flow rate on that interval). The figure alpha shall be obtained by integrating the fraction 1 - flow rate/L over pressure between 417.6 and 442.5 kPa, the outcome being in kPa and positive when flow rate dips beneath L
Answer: 9.4 kPa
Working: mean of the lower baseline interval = 333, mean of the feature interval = 200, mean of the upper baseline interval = 304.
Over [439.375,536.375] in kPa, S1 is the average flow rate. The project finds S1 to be 298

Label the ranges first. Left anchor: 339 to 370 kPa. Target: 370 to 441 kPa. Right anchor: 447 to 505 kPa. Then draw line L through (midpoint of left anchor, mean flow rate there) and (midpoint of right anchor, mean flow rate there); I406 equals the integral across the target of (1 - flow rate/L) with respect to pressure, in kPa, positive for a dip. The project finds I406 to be 9.3 kPa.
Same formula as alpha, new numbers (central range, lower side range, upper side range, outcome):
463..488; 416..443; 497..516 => -4.1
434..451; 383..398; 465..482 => 4.6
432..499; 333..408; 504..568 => 7.3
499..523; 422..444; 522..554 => -2.4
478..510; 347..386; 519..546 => 1.0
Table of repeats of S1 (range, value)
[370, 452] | 278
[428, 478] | 267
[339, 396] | 333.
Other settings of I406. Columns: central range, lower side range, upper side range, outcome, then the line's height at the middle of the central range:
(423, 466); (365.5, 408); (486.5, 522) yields 9.7 kPa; 317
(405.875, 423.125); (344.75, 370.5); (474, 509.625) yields 2.4 kPa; 322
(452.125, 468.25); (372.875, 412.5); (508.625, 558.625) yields 0.5 kPa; 319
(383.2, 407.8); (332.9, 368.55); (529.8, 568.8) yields -0.1 kPa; 329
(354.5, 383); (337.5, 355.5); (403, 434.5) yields -2.3 kPa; 307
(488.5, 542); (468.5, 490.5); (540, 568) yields 1.0 kPa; 310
